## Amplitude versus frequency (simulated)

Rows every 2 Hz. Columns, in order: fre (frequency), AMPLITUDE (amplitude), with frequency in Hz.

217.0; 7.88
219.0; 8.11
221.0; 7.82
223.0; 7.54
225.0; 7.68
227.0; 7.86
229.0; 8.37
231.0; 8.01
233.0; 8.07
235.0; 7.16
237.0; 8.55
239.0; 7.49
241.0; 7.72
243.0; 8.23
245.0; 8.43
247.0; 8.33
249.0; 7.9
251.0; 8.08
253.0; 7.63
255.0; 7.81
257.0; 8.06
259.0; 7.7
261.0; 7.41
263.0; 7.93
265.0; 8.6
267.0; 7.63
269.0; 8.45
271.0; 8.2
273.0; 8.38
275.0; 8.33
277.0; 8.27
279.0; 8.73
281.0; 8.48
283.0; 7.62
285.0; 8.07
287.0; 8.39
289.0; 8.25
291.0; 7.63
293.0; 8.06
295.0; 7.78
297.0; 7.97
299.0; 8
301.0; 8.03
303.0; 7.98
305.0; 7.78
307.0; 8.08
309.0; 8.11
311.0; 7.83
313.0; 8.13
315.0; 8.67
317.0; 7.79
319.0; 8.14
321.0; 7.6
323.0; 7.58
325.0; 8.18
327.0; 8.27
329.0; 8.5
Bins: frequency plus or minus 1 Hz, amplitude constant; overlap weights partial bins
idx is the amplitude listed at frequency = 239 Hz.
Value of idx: 7.49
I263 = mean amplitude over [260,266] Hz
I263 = 7.98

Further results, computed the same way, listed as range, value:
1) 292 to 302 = 7.97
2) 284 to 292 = 8.09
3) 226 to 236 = 7.89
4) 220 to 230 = 7.85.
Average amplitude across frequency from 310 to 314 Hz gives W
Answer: 7.98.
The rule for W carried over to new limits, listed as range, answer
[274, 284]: 8.29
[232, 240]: 7.82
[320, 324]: 7.59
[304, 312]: 7.95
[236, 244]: 8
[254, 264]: 7.78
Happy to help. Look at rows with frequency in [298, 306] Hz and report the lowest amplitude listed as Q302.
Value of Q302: 7.78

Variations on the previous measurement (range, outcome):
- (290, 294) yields 7.63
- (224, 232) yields 7.68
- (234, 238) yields 7.16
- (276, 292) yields 7.62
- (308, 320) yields 7.79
